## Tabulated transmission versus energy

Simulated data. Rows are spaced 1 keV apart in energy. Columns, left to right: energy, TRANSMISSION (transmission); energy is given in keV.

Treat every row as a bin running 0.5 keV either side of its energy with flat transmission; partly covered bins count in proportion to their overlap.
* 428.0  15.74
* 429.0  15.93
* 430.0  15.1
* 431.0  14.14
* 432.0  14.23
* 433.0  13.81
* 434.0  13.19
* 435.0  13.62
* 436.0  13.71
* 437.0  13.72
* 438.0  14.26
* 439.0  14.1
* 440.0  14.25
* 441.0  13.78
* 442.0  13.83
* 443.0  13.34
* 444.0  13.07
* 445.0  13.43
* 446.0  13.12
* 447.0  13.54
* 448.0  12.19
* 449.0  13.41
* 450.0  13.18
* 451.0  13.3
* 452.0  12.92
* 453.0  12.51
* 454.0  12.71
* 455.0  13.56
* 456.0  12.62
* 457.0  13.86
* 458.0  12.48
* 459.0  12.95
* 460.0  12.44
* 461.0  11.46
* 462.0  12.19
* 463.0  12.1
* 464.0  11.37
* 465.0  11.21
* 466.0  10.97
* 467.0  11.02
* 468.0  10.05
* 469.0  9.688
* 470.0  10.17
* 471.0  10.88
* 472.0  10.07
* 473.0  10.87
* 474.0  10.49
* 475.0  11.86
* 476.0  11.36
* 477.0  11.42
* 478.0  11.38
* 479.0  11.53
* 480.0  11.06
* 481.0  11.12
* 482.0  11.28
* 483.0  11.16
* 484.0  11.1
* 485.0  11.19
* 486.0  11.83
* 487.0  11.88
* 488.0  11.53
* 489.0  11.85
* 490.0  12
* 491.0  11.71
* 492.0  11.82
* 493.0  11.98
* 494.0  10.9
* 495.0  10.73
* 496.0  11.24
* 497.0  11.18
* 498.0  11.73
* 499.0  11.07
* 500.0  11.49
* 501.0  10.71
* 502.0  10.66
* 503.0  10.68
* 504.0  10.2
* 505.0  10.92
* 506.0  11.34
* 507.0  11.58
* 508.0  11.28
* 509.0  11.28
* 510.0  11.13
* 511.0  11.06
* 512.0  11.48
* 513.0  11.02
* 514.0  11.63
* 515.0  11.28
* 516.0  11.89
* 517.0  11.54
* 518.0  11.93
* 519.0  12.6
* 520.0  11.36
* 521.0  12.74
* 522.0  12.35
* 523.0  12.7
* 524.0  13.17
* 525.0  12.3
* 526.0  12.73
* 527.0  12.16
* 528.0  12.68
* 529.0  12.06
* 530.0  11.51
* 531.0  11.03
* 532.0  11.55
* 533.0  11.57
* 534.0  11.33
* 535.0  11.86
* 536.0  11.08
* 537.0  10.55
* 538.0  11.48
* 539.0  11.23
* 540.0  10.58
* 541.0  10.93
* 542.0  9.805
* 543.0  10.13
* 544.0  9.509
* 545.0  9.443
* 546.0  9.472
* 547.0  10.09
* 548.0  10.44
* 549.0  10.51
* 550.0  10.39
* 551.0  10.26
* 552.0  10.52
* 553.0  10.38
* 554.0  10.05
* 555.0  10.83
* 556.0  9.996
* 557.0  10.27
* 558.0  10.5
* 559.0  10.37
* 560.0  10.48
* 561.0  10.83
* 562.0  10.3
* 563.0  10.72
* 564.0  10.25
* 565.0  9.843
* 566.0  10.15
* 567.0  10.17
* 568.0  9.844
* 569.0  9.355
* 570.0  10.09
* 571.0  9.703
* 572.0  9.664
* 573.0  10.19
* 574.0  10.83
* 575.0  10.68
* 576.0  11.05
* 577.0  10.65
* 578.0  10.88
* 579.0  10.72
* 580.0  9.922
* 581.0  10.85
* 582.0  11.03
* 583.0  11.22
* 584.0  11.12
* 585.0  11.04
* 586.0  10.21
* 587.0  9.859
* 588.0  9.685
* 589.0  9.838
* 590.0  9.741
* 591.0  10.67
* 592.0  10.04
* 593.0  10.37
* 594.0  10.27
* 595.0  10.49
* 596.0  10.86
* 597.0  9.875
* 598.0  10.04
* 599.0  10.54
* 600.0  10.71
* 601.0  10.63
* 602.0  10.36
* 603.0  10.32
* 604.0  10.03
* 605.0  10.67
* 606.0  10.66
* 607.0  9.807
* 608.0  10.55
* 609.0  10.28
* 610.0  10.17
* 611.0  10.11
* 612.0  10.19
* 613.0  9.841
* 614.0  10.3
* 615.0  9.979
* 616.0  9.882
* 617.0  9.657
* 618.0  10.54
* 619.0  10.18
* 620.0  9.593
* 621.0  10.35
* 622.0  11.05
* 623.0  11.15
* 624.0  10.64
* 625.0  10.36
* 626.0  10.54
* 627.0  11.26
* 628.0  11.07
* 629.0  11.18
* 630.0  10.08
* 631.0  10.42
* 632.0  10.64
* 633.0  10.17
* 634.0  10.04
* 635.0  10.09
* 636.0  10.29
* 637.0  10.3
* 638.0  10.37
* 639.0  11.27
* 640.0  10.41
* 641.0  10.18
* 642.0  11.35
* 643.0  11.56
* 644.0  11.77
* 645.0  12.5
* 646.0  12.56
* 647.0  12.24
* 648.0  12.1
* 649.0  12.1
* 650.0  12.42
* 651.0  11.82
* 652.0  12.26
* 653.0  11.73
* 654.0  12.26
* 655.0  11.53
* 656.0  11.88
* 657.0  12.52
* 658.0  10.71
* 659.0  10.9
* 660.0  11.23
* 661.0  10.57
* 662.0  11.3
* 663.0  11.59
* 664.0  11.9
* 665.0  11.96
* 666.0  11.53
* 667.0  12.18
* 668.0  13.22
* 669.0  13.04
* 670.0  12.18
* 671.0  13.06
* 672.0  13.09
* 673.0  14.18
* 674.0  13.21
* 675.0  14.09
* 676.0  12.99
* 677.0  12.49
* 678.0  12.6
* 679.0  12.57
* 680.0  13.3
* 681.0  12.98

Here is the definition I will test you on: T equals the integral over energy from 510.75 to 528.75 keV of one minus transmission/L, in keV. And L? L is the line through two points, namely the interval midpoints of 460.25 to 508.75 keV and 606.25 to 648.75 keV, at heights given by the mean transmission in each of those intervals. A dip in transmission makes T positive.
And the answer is -1.6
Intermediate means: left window 11.2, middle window 12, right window 10.7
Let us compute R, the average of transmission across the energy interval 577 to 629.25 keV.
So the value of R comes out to 10.4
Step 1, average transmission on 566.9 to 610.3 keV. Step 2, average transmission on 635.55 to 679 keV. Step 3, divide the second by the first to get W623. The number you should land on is 1.15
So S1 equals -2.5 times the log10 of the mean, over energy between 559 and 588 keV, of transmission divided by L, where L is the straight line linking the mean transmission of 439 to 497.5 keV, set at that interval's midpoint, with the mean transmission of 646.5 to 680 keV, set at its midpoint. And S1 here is 0.16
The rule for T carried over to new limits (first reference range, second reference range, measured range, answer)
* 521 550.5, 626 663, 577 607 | 2.1 keV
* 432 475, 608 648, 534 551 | 1.6 keV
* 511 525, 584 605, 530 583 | 3.0 keV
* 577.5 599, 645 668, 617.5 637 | 1.3 keV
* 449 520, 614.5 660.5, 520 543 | -0.6 keV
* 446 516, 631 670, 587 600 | 1.5 keV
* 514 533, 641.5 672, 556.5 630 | 10.0 keV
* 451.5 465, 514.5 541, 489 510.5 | 1.5 keV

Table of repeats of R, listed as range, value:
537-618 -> 10.3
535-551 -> 10.4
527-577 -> 10.6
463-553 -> 11.2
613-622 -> 10.1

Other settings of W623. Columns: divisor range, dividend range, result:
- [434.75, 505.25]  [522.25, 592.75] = 0.89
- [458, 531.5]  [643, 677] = 1.06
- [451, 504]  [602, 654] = 0.94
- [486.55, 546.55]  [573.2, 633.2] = 0.92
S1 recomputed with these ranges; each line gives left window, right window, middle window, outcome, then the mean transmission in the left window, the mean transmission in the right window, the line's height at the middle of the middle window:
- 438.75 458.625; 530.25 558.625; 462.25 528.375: 0.05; 13.2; 10.6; 11.9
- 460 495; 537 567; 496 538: -0.08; 11.3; 10.3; 10.8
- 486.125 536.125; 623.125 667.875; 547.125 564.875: 0.11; 11.6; 11.3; 11.5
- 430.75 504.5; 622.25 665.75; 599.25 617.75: 0.12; 12.1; 11.2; 11.4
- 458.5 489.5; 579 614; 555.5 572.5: 0.05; 11.3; 10.4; 10.6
